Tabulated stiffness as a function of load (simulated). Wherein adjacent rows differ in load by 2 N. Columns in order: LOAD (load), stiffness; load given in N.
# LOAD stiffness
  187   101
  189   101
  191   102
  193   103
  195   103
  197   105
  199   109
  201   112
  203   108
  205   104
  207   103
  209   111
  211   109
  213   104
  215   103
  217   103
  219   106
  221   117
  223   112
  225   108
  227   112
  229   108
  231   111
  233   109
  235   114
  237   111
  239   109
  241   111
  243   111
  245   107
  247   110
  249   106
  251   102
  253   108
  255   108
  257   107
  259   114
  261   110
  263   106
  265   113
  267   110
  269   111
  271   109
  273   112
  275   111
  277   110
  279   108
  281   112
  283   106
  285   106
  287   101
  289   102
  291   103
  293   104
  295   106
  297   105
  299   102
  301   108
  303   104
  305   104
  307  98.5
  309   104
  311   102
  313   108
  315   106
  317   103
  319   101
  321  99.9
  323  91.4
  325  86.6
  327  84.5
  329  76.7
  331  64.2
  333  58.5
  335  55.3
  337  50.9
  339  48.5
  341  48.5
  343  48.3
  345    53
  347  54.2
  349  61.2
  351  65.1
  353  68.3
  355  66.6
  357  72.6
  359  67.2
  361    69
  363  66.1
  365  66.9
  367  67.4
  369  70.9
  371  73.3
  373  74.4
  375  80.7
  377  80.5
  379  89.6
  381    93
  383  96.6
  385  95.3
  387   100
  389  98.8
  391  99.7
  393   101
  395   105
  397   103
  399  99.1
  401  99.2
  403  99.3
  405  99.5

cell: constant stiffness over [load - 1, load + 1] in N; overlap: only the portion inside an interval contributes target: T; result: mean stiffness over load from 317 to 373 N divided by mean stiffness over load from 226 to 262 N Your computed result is 0.6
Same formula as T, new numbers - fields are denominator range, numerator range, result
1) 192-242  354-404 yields 0.79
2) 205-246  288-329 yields 0.92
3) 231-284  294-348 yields 0.77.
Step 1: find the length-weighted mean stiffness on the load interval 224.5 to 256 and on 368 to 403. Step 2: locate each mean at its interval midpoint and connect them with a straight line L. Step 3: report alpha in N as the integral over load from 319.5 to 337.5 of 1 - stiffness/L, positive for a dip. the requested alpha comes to 4.2 N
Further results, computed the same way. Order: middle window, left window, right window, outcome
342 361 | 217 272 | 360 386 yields 4.9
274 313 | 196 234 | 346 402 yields -4.2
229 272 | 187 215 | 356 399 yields -4.2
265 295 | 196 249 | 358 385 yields -3.4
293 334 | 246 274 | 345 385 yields -2.2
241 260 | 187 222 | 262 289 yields -0.1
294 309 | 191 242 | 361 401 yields -1.0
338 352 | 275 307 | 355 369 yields 4.1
